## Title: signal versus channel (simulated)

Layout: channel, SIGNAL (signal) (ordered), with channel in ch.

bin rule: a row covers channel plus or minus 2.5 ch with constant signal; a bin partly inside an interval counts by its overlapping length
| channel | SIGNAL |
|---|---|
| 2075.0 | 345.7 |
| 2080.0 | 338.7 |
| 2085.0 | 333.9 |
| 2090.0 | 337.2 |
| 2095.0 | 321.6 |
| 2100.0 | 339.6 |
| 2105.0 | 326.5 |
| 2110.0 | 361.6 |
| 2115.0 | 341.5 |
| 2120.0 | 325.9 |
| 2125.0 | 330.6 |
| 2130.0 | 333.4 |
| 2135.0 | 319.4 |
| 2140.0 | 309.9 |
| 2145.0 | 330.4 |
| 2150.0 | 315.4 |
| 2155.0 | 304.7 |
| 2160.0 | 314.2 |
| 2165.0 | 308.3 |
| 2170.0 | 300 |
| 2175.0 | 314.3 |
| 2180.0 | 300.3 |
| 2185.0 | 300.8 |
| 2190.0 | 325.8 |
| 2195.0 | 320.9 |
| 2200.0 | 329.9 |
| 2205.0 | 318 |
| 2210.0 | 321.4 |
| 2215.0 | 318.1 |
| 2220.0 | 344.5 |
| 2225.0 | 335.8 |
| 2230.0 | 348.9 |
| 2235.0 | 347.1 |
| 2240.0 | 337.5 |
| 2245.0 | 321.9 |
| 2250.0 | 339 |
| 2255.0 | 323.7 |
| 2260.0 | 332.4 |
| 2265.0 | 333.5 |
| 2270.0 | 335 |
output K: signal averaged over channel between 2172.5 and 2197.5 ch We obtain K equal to 312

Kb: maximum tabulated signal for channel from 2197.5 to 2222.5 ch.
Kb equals 344.5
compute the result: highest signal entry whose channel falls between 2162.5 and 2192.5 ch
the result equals 325.8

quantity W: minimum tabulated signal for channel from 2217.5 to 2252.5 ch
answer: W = 321.9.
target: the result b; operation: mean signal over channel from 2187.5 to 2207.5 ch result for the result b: 324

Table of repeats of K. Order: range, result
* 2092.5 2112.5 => 337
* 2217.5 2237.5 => 344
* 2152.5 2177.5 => 308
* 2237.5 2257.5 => 331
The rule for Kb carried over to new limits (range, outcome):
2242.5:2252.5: 339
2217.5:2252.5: 348.9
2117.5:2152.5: 333.4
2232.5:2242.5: 347.1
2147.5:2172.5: 315.4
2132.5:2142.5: 319.4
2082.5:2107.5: 339.6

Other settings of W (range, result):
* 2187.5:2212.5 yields 318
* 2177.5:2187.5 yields 300.3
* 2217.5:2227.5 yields 335.8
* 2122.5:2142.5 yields 309.9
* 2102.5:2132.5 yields 325.9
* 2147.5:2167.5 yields 304.7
